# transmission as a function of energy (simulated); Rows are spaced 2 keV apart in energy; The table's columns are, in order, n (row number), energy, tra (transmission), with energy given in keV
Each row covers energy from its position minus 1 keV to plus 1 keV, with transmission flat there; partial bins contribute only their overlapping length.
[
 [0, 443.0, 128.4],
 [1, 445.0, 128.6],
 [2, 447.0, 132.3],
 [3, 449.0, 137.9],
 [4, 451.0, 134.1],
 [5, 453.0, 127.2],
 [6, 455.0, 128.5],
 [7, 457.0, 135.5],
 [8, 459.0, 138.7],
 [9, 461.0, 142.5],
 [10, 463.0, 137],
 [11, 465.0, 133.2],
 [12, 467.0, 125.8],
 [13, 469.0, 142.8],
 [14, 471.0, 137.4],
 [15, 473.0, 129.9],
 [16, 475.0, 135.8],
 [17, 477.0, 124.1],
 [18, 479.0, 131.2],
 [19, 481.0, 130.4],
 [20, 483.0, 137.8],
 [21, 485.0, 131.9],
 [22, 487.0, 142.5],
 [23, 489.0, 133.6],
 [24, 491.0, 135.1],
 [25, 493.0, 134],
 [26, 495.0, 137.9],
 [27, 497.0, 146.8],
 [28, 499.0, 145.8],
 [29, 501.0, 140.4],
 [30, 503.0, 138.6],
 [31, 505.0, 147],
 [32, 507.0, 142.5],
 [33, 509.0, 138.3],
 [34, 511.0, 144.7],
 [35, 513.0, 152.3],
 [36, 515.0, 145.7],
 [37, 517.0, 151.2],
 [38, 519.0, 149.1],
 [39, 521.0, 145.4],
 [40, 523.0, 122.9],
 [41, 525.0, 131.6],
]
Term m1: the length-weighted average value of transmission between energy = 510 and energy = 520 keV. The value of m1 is 149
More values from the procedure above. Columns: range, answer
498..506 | 143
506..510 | 140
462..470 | 135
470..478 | 132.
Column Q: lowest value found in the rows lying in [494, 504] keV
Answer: 137.9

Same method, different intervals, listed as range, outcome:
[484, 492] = 131.9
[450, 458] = 127.2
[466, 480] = 124.1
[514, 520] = 145.7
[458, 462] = 138.7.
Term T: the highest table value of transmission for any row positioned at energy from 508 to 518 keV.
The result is 152.3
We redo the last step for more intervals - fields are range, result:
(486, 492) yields 142.5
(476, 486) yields 137.8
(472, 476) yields 135.8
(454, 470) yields 142.8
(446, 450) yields 137.9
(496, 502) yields 146.8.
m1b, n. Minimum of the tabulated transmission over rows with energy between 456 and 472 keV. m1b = 125.8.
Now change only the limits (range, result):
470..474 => 129.9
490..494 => 134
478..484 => 130.4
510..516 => 144.7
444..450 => 128.6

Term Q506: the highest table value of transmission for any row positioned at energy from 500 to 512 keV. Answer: 147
